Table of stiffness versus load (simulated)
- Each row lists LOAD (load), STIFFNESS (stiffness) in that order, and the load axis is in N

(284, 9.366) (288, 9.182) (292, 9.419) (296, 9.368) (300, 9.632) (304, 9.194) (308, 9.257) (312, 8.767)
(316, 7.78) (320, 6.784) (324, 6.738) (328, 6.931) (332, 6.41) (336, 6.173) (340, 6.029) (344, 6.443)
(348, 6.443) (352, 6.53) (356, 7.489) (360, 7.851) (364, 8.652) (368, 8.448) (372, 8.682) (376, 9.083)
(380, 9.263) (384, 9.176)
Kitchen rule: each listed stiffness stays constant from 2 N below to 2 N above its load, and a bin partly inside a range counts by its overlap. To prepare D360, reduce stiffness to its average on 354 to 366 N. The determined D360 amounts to 8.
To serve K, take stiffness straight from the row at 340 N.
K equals 6.029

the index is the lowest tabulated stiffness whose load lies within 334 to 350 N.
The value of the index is 6.029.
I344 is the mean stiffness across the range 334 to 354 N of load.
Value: 6.32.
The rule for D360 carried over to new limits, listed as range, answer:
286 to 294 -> 9.3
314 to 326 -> 7.1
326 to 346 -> 6.4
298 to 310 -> 9.36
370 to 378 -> 8.88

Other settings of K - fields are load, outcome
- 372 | 8.682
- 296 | 9.368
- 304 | 9.194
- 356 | 7.489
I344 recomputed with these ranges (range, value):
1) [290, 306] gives 9.4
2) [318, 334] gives 6.72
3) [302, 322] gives 8.36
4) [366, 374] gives 8.57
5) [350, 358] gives 7.01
